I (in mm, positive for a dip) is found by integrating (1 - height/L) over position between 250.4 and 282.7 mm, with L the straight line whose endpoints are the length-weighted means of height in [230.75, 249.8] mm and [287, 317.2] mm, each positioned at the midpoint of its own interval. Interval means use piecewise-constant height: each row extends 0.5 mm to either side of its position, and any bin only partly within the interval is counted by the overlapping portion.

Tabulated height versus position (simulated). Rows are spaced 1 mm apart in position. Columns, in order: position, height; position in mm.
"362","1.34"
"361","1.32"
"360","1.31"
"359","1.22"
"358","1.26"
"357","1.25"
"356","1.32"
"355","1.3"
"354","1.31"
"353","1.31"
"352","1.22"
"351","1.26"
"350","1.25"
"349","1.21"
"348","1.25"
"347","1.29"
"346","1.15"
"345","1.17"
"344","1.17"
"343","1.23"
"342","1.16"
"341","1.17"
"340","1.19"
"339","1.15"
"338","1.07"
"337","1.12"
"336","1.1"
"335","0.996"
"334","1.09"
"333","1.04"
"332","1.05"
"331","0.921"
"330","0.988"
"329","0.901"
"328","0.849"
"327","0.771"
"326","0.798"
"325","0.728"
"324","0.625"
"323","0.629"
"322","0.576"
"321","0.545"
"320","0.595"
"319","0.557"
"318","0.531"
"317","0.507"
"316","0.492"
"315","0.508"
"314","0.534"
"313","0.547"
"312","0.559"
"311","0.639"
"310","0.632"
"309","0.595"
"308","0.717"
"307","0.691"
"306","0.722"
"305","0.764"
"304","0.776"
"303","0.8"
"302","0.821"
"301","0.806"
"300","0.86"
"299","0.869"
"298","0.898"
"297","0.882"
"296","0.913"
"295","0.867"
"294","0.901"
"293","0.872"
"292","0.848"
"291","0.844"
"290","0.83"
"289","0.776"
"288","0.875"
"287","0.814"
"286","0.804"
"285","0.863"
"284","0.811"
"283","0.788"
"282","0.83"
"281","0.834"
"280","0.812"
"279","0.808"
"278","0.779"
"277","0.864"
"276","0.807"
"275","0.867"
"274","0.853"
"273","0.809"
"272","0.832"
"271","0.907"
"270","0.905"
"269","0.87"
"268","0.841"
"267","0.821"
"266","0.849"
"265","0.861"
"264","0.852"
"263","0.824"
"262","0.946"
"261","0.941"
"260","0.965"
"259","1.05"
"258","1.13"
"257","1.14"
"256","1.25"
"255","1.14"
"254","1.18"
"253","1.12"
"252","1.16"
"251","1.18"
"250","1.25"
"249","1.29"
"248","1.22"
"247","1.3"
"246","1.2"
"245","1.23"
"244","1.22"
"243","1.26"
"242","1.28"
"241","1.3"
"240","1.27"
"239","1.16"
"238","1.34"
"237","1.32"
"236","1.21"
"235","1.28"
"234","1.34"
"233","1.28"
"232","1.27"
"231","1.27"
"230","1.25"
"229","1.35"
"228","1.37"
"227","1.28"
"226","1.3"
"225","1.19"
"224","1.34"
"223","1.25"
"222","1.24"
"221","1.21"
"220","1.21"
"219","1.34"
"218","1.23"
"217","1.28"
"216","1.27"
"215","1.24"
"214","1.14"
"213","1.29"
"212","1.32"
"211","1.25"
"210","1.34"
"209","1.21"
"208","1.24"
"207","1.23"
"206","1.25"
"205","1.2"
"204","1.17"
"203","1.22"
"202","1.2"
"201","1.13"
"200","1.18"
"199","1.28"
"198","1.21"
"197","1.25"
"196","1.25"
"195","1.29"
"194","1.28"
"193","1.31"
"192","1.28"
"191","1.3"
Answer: 3.4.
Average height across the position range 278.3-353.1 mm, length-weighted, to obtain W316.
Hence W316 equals 0.869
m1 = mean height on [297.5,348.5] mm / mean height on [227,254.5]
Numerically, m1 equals 0.7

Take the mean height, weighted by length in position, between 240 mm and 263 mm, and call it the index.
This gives 1.17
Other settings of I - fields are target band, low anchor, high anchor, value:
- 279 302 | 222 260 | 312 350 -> 4.5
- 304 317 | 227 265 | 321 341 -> 4.9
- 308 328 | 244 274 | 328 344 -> 8.6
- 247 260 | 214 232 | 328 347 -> 0.5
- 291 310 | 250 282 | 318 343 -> 2.3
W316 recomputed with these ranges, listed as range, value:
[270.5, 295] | 0.835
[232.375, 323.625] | 0.908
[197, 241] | 1.26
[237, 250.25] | 1.26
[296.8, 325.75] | 0.668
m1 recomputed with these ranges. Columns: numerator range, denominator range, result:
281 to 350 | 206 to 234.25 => 0.67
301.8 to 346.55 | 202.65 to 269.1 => 0.69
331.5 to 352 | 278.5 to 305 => 1.38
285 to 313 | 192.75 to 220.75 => 0.63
